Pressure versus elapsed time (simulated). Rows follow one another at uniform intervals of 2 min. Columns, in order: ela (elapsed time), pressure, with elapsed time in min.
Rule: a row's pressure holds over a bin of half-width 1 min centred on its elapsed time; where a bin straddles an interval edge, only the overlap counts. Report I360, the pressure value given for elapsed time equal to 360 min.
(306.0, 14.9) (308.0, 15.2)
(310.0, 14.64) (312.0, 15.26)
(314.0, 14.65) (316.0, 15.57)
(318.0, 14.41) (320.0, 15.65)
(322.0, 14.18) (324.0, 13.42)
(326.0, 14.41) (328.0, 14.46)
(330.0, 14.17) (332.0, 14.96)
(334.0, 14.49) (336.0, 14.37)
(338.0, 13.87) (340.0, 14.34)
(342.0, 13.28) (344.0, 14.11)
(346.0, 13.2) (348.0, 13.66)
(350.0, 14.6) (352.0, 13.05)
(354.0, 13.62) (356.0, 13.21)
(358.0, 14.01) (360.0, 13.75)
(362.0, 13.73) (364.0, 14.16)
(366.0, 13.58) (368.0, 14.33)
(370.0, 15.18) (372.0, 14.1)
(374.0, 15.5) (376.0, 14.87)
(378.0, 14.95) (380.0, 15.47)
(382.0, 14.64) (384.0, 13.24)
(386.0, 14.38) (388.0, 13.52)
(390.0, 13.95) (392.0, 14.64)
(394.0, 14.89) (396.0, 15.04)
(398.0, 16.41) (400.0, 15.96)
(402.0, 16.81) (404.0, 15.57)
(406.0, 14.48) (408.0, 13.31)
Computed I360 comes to 13.75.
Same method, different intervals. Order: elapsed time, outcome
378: 14.95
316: 15.57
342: 13.28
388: 13.52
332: 14.96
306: 14.9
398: 16.41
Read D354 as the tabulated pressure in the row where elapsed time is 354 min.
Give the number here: 13.62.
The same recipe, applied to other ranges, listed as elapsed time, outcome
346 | 13.2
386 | 14.38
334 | 14.49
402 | 16.81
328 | 14.46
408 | 13.31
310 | 14.64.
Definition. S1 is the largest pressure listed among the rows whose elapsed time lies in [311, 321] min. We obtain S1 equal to 15.65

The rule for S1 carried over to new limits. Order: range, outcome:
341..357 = 14.6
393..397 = 15.04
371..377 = 15.5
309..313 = 15.26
